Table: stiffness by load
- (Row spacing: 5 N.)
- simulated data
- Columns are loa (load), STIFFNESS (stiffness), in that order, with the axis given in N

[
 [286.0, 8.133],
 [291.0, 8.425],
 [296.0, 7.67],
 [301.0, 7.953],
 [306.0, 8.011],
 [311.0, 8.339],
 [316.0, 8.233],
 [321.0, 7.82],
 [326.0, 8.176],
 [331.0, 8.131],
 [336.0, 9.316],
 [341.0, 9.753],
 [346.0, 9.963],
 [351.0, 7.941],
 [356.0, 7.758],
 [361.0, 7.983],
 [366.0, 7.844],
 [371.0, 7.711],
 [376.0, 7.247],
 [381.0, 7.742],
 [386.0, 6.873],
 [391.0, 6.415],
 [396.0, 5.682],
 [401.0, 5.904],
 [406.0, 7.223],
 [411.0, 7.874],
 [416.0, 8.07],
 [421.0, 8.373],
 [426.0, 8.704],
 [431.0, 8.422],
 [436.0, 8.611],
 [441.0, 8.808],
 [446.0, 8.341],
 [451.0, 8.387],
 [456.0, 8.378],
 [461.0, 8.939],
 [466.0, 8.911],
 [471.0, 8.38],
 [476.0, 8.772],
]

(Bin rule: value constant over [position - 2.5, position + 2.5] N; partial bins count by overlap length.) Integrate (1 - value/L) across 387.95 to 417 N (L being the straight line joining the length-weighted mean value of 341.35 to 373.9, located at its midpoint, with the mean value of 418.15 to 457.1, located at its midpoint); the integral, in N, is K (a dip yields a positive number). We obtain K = 5.57 N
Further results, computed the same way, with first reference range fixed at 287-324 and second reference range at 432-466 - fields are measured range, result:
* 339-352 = -1.8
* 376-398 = 4.2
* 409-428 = 0.5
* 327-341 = -1.2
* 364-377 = 1.1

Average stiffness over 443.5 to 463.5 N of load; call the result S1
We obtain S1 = 8.51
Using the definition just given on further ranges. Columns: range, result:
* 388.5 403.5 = 6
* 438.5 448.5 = 8.57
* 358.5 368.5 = 7.91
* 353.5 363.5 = 7.87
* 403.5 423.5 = 7.88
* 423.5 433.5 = 8.56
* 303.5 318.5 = 8.19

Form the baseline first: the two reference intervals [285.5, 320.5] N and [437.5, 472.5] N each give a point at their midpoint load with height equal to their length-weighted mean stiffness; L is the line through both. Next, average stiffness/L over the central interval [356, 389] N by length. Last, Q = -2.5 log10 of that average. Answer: 0.10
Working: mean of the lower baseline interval 8.09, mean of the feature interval 7.56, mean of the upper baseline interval 8.6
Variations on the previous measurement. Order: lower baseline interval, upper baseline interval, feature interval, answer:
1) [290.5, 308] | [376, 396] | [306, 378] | -0.12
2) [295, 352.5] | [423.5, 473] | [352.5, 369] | 0.09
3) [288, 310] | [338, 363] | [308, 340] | 0.00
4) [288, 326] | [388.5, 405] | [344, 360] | -0.19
